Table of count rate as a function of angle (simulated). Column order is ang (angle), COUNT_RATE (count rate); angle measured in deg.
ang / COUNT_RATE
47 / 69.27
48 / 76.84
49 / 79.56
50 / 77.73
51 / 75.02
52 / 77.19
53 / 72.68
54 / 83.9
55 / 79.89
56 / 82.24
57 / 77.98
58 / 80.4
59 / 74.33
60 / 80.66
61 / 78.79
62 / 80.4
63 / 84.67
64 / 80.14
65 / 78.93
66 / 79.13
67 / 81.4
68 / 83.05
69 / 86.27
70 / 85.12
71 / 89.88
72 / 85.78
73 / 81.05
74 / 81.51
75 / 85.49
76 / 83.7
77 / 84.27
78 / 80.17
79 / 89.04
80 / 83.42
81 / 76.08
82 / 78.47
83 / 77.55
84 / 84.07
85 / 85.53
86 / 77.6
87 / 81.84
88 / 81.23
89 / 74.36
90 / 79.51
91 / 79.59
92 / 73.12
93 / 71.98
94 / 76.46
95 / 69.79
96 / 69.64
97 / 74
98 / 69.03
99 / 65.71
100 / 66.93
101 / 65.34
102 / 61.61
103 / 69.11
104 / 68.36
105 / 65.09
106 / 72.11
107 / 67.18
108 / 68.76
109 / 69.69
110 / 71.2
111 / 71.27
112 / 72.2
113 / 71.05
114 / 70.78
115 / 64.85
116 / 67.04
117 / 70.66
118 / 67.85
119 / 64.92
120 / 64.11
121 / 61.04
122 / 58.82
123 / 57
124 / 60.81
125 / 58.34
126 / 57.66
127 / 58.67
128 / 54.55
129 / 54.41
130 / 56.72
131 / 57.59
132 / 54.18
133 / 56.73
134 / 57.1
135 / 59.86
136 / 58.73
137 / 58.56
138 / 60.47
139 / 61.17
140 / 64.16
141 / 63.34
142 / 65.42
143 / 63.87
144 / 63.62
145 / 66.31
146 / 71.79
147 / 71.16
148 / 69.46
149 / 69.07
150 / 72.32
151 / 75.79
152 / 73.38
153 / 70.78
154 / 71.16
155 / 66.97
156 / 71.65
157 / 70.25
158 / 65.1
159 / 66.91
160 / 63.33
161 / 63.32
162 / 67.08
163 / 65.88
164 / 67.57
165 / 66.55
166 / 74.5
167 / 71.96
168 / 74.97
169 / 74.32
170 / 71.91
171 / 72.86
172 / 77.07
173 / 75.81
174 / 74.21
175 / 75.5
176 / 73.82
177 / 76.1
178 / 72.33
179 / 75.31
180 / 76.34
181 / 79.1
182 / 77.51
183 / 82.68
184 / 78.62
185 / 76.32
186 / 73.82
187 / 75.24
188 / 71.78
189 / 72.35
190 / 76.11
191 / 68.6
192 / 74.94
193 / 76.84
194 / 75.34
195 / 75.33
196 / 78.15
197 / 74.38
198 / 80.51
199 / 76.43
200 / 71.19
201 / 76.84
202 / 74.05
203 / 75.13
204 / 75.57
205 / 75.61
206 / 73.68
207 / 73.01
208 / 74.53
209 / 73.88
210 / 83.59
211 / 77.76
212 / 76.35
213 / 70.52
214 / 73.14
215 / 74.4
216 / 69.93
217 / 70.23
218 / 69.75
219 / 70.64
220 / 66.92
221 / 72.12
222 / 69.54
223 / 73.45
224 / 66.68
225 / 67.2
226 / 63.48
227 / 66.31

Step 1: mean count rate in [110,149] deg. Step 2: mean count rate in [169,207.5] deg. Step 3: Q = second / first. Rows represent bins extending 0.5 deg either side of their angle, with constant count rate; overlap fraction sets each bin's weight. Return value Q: 1.19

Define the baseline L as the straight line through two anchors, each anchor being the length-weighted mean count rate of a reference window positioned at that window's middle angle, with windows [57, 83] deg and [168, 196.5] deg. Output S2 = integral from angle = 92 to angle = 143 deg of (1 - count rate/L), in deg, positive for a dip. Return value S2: 9.4 deg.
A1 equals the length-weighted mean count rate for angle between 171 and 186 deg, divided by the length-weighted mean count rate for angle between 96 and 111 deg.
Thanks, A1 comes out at 1.12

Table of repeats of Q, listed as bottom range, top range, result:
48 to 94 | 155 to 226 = 0.91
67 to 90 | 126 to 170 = 0.79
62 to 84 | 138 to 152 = 0.82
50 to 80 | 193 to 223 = 0.91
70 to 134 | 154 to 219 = 1.04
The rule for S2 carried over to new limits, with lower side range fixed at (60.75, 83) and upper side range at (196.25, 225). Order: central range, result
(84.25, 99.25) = 1.0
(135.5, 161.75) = 3.6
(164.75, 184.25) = 0.2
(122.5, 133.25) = 3.0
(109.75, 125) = 2.6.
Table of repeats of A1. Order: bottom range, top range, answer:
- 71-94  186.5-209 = 0.93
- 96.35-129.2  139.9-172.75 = 1.06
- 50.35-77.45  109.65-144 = 0.77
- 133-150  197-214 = 1.18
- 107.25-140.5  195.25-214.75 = 1.21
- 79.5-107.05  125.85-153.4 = 0.86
